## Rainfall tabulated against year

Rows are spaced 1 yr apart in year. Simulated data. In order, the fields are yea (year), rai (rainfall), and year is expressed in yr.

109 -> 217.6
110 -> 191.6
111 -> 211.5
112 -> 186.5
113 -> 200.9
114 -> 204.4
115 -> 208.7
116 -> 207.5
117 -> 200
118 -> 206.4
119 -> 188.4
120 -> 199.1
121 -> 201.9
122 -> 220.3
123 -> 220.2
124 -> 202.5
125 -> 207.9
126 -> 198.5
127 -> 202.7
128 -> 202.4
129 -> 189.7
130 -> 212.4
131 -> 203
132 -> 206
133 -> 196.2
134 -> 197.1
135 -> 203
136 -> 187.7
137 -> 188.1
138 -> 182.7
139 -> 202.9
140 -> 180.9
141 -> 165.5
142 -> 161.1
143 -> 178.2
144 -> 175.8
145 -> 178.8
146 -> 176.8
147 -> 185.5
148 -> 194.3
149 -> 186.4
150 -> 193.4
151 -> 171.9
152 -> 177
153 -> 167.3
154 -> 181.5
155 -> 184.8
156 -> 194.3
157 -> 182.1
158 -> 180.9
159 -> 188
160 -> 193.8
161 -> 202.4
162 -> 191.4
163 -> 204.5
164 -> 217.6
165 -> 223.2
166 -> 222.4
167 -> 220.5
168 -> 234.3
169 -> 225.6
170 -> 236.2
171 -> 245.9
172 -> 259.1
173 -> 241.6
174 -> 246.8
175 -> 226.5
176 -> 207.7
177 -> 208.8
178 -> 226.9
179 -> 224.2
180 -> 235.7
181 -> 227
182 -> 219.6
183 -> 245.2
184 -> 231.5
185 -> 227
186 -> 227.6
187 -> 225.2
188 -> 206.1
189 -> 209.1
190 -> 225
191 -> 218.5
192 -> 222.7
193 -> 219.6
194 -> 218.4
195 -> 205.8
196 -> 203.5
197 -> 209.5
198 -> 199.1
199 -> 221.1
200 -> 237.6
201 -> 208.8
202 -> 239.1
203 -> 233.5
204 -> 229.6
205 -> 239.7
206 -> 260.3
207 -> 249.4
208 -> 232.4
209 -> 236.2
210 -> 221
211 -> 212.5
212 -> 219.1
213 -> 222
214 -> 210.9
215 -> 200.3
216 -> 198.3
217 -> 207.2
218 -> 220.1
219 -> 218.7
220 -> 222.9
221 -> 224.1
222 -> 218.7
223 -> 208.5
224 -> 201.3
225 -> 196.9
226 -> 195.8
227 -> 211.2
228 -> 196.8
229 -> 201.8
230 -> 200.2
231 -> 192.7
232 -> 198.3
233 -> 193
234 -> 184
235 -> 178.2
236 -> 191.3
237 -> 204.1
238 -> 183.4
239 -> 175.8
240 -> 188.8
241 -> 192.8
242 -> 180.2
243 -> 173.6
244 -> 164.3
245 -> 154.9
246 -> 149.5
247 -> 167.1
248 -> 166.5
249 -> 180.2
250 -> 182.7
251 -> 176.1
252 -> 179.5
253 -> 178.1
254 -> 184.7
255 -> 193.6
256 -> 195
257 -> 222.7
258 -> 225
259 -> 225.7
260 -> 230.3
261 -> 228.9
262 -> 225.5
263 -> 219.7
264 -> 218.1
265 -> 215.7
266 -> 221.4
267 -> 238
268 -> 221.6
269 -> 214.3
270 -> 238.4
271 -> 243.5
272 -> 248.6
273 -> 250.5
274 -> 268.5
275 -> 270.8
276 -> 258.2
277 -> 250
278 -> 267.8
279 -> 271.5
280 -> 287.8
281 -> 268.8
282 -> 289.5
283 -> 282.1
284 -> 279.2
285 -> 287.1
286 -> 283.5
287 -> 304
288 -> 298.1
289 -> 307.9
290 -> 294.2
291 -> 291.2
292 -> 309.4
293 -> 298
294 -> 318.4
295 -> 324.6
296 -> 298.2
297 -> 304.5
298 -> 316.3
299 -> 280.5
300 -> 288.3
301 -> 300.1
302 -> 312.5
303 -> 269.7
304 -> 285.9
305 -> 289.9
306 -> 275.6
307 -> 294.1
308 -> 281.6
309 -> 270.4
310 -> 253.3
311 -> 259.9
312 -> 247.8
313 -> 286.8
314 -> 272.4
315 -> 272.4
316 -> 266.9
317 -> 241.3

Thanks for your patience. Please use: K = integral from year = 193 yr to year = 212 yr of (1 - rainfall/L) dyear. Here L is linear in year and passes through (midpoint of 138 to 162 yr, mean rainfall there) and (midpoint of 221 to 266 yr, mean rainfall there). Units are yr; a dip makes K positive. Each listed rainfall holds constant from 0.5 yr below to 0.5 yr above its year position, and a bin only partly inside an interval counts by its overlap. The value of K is -3.5 yr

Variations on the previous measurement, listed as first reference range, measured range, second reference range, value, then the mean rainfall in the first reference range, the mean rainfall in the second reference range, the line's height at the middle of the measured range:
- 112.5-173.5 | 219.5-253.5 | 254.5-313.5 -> 7.6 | 199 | 266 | 244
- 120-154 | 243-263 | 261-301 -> 5.0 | 191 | 270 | 255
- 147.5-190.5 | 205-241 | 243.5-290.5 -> 2.5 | 213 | 233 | 224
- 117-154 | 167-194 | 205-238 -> -3.5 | 192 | 210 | 202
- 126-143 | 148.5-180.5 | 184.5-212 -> -0.3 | 192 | 224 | 207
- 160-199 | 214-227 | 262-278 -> 1.1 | 222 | 239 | 230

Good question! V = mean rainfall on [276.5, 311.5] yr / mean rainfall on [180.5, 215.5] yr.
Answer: 1.29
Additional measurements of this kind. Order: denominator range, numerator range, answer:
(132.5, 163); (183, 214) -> 1.21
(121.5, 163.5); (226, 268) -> 1.02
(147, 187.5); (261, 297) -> 1.26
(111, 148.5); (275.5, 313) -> 1.47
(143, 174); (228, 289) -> 1.09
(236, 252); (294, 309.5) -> 1.66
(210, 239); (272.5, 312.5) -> 1.40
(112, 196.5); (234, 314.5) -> 1.19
